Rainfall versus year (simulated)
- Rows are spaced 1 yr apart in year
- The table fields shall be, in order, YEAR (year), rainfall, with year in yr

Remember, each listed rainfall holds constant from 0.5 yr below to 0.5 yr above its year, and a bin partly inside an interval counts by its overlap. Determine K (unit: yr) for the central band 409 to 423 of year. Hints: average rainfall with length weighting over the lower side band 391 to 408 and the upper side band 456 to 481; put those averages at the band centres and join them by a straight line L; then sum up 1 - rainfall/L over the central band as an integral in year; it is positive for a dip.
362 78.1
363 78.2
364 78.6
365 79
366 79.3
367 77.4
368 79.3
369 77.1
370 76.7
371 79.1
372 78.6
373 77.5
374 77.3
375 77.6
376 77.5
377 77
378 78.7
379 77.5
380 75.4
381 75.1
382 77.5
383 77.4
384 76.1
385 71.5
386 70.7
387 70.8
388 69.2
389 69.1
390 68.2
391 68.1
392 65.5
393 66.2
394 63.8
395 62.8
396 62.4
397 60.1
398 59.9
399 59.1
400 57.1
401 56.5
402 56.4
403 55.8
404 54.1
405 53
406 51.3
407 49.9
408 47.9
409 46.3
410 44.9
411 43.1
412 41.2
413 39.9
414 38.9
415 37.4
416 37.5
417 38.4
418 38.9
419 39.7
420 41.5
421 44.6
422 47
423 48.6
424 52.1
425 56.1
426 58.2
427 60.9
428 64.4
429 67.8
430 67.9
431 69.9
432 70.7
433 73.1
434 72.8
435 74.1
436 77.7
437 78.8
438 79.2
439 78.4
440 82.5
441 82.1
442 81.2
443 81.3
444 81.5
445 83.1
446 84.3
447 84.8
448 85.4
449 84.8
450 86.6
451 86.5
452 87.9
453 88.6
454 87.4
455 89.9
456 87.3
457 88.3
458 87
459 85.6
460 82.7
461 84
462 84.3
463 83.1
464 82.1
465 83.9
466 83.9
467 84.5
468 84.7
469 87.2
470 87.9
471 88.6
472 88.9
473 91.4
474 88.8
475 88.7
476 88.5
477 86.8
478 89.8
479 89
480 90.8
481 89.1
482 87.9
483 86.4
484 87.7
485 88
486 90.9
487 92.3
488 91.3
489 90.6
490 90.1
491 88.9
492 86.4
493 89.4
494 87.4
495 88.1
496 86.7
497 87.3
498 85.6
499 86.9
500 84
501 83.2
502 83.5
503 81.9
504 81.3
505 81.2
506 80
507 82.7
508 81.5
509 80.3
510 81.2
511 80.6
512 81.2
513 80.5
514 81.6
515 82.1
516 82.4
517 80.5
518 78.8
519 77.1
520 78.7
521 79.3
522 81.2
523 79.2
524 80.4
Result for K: 5.1 yr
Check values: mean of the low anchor 58.3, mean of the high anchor 86.7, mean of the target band 41.5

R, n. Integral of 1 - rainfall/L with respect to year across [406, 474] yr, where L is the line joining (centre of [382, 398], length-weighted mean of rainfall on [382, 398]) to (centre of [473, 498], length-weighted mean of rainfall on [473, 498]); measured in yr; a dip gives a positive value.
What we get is 7.79 yr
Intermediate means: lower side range 68.2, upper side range 88.8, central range 70.6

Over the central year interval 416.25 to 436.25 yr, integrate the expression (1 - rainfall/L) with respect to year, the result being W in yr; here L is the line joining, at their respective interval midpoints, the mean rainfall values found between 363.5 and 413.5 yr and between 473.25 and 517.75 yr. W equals 4.3 yr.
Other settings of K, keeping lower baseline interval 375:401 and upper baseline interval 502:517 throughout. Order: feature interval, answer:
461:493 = -3.9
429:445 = -0.5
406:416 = 3.9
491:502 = -0.9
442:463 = -2.7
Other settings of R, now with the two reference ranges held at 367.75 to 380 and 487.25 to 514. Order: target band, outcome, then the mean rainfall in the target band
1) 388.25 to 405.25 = 3.80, 61.3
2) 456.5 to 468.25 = -0.27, 84.5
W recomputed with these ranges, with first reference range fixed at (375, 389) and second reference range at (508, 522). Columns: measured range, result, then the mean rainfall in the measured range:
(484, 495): -1.39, 89.4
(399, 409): 2.94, 53.5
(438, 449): -0.71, 82.4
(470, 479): -1.16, 88.9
